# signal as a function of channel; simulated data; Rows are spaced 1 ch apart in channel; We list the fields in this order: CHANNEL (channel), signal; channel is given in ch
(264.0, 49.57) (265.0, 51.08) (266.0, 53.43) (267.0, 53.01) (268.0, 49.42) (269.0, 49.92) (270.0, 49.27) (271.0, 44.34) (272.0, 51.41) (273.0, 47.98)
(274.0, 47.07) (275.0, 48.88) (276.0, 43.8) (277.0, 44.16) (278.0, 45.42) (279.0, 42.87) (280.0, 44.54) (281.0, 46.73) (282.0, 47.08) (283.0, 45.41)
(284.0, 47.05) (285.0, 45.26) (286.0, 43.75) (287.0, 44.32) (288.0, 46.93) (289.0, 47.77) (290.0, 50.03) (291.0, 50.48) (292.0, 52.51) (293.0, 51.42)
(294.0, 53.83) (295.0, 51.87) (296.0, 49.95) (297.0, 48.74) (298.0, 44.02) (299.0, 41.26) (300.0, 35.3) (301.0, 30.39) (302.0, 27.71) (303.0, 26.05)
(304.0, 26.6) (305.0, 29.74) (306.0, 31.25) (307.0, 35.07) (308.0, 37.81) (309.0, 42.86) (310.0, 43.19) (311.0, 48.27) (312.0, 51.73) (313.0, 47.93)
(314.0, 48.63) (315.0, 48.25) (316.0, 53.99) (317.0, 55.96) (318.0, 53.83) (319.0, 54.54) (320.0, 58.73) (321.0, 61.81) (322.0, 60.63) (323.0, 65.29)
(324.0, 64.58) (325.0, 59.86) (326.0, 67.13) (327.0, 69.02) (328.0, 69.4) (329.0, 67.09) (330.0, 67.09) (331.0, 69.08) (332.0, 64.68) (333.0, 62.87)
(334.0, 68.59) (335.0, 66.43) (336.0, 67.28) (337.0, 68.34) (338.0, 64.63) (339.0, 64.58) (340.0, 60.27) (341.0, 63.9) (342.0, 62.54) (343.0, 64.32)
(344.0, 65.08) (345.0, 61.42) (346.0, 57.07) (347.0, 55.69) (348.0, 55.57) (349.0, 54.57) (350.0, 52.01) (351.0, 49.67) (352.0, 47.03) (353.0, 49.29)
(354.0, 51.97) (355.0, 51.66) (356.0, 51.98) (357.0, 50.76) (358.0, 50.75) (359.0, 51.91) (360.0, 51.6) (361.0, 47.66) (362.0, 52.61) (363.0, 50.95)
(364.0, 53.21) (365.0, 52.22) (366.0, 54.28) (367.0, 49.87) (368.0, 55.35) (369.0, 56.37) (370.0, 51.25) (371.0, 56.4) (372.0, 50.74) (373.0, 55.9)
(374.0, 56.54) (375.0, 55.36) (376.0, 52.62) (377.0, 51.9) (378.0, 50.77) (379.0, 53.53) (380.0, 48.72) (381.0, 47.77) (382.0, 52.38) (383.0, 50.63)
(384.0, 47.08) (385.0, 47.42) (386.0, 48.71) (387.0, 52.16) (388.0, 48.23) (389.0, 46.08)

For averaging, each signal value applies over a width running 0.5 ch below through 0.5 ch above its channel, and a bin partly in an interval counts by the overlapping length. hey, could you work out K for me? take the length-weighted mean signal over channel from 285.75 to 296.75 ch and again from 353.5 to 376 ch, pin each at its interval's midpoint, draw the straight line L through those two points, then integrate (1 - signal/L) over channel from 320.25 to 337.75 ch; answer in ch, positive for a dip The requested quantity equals -5.0 ch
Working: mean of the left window 49.5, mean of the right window 52.7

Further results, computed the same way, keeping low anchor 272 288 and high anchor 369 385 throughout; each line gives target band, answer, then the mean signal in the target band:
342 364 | -1.4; 53.7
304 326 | -0.8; 50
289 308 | 2.4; 41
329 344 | -4.8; 65.4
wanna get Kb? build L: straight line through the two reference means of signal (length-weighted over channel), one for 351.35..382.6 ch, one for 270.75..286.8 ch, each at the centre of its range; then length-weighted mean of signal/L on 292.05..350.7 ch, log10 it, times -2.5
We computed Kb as -0.10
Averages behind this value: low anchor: 46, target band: 53.9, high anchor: 52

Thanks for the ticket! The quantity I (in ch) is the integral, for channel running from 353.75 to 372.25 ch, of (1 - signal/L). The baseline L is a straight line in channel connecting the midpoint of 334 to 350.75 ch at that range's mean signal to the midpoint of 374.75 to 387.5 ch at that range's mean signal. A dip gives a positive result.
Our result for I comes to 1.1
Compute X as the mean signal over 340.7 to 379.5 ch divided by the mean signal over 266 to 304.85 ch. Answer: 1.2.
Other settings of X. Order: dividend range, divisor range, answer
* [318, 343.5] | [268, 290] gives 1.38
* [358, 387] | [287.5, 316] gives 1.21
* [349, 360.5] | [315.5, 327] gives 0.85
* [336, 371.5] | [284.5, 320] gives 1.25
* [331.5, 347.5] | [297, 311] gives 1.78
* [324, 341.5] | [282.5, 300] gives 1.38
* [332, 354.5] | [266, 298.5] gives 1.25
